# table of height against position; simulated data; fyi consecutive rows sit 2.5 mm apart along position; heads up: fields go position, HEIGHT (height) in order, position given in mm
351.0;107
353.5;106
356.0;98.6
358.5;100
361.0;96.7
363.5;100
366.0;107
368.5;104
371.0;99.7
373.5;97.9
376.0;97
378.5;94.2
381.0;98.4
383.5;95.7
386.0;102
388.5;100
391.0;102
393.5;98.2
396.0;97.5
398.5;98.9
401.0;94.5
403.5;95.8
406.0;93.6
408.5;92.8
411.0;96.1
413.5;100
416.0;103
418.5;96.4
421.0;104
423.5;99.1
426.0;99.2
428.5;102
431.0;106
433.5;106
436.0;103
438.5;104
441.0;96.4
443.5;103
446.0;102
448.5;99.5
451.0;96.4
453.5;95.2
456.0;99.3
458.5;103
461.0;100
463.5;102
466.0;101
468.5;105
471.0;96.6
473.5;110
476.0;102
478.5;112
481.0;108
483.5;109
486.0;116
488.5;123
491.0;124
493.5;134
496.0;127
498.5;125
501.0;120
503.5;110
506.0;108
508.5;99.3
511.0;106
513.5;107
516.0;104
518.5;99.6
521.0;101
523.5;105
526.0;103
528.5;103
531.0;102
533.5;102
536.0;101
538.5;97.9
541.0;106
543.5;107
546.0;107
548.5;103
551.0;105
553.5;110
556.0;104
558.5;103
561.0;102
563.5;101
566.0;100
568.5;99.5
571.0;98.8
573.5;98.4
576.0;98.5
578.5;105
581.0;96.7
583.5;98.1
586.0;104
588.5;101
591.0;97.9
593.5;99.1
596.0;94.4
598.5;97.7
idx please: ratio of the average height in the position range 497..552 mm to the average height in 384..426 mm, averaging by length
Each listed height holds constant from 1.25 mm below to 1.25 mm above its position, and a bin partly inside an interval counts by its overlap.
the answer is 1.1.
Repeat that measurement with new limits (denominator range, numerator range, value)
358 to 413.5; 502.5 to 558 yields 1.06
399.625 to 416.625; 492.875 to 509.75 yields 1.21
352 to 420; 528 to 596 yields 1.03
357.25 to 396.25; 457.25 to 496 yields 1.11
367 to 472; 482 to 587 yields 1.07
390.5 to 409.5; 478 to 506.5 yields 1.23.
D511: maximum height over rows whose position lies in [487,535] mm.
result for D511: 134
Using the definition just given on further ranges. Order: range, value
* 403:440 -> 106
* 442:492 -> 124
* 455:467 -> 103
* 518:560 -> 110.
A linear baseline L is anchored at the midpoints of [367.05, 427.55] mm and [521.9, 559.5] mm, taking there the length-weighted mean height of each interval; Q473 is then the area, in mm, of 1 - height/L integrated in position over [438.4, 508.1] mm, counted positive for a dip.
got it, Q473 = -4.72 mm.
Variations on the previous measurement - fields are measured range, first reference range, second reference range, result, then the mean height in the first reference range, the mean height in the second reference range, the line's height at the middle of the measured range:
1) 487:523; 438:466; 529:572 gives -4.2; 100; 103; 102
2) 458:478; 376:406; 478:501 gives 2.2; 97.7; 120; 115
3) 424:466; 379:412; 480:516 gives 1.9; 97.3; 115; 106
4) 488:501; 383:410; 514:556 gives -3.1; 97.4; 104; 102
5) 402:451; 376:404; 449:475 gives -0.3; 97.9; 101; 99.4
